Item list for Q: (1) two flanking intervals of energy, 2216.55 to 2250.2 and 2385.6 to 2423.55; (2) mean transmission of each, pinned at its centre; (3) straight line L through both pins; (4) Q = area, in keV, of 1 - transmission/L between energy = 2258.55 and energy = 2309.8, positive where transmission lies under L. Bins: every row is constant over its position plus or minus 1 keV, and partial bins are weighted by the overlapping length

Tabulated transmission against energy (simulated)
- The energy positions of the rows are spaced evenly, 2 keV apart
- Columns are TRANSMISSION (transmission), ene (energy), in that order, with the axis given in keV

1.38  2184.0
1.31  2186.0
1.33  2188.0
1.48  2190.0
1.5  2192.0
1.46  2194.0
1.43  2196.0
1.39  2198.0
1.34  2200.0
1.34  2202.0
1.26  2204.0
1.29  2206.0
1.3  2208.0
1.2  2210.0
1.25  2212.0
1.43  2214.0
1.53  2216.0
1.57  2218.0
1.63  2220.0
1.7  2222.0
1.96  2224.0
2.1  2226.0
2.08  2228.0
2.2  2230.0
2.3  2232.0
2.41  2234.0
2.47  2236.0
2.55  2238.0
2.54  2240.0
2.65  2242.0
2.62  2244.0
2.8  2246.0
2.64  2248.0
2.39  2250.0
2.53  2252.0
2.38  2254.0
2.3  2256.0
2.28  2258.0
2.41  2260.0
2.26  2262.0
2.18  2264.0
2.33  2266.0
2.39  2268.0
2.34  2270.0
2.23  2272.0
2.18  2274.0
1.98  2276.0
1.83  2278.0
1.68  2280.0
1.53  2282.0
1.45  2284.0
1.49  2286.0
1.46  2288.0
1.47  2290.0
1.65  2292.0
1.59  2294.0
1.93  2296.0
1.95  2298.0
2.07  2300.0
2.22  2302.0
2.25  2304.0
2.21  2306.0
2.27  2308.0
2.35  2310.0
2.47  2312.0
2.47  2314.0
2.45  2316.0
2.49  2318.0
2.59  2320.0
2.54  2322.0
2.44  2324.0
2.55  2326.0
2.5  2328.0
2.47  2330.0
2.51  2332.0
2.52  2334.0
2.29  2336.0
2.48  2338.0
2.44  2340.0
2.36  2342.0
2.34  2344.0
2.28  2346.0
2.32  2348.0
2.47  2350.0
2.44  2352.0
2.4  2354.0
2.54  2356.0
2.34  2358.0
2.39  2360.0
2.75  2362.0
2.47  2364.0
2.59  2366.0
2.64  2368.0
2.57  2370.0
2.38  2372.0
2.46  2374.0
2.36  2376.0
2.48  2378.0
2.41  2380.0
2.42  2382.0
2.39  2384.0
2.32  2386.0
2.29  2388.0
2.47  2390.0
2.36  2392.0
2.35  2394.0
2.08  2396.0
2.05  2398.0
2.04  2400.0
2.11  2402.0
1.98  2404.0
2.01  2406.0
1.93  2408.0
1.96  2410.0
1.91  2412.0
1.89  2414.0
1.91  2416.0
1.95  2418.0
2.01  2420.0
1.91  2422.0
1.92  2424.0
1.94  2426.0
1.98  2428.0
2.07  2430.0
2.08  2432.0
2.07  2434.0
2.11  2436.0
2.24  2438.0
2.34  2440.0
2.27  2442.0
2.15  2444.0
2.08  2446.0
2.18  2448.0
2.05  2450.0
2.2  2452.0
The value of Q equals 5.2 keV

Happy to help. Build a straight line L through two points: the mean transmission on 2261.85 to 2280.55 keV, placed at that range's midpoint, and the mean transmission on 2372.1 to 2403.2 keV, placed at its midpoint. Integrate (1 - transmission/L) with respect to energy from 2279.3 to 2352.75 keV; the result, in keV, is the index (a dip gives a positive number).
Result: 0.7 keV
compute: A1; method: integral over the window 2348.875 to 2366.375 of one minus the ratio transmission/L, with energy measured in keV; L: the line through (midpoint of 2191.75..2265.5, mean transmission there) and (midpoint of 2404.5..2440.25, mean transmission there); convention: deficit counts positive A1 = -4.3 keV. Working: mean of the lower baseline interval 1.97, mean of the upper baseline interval 2.01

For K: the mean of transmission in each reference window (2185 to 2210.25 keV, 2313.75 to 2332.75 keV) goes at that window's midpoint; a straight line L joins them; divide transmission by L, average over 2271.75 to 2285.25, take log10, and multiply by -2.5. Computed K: 0.15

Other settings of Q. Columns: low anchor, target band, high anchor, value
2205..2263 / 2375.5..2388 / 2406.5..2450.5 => -2.0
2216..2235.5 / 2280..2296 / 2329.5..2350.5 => 4.8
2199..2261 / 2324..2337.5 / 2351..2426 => -1.9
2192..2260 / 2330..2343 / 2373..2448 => -2.3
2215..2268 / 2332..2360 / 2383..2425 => -3.3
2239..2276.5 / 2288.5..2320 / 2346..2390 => 3.8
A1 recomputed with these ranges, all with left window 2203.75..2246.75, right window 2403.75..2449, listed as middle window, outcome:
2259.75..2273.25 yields -2.2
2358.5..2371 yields -3.4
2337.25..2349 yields -2.1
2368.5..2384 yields -3.3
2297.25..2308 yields -0.9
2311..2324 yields -3.3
